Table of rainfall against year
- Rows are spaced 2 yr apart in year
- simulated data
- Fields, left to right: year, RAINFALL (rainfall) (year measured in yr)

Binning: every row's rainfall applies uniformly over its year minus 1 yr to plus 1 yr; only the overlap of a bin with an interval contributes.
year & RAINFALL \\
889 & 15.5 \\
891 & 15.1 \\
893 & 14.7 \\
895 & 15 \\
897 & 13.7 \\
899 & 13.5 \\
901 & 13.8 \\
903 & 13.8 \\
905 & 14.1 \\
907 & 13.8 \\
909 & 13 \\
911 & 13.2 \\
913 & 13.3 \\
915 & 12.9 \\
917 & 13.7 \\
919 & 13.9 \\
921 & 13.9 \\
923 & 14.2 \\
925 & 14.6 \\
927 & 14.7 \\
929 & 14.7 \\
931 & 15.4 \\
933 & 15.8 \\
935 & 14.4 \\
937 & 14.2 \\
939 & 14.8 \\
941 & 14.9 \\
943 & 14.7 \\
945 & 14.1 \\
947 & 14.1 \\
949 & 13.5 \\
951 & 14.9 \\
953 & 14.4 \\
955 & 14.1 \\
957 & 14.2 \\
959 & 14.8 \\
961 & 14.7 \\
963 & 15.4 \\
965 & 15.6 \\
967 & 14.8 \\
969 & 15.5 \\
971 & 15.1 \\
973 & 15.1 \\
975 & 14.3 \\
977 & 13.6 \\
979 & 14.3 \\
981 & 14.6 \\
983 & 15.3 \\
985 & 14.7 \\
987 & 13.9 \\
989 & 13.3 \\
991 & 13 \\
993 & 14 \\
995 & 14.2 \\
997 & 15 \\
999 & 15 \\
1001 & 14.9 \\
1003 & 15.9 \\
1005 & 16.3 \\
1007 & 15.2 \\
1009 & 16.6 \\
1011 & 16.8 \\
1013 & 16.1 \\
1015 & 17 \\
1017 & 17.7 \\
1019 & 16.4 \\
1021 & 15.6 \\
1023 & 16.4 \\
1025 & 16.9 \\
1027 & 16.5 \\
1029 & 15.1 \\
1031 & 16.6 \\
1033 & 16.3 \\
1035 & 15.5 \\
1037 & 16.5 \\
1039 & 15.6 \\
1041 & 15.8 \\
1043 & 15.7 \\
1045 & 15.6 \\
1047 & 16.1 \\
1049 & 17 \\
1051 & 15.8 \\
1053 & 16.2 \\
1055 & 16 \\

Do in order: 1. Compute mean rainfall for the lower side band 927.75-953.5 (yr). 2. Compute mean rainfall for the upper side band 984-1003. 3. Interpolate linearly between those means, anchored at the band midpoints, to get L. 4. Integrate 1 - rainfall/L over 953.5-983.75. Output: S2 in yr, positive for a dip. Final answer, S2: -0.6 yr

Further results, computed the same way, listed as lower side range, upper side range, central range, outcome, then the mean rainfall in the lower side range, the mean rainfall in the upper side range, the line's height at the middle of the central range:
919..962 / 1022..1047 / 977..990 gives 0.79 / 14.5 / 16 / 15.2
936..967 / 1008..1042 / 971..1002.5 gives 2.06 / 14.6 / 16.3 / 15.4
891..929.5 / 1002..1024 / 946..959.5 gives 0.61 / 13.9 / 16.4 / 14.9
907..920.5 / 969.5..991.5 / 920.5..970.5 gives -2.98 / 13.4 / 14.3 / 13.8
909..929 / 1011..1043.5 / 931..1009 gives 1.43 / 13.8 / 16.3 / 15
